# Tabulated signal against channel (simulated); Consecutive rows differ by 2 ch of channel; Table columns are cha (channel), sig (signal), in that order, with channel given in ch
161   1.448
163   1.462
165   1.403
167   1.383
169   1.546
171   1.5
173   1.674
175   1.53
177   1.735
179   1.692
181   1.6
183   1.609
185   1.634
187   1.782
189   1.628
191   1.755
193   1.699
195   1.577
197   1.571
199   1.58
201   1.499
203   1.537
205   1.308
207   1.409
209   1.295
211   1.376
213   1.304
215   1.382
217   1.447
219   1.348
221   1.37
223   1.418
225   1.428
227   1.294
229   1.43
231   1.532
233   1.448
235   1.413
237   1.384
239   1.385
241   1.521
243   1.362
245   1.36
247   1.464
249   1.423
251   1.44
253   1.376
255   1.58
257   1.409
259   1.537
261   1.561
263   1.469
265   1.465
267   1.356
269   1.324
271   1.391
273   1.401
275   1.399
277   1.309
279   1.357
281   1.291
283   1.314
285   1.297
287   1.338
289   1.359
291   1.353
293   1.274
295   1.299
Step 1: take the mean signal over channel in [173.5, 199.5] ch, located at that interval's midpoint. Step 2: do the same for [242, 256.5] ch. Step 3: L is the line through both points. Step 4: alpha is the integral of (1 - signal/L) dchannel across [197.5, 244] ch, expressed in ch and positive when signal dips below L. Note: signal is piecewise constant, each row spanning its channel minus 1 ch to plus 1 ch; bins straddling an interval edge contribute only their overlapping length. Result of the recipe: 3.45 ch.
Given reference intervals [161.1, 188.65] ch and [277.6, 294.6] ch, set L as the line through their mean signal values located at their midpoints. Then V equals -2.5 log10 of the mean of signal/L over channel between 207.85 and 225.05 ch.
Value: 0.08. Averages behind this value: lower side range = 1.58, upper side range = 1.32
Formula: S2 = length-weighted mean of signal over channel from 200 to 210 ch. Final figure 1.41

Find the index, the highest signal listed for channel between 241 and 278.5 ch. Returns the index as 1.58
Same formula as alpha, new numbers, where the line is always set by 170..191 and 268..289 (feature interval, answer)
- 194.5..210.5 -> 1.1 ch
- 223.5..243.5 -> 0.8 ch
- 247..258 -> -0.2 ch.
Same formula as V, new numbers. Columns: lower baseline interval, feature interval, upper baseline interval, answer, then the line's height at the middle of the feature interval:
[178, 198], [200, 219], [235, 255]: 0.13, 1.57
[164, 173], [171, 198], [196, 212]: -0.13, 1.47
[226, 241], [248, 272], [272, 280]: -0.04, 1.39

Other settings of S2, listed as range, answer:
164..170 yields 1.44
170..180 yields 1.63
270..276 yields 1.4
